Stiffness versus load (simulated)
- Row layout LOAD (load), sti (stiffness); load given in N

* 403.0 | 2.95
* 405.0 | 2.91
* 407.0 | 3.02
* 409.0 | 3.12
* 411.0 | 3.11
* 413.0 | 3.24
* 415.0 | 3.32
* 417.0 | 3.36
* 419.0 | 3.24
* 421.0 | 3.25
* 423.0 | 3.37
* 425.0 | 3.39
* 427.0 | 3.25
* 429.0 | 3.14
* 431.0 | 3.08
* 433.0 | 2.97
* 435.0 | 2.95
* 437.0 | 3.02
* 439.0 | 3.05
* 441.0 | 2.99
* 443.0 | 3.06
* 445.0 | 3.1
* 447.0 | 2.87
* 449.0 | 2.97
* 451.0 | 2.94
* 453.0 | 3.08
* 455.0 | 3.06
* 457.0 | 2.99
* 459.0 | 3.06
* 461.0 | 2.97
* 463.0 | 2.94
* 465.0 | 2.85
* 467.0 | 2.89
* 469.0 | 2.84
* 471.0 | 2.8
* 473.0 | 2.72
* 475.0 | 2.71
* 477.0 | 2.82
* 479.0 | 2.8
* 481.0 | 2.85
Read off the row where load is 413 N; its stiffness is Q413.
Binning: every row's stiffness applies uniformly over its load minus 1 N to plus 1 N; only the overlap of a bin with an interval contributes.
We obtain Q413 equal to 3.24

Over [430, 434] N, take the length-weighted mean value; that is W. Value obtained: 3.03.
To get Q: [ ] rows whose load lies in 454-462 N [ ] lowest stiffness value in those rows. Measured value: 2.97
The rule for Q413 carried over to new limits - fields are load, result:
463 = 2.94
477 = 2.82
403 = 2.95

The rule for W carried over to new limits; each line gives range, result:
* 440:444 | 3.03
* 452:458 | 3.04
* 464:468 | 2.87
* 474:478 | 2.76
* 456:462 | 3.01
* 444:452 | 2.97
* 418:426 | 3.31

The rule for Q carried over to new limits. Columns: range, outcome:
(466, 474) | 2.72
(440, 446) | 2.99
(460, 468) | 2.85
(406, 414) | 3.02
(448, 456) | 2.94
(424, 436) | 2.95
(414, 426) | 3.24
